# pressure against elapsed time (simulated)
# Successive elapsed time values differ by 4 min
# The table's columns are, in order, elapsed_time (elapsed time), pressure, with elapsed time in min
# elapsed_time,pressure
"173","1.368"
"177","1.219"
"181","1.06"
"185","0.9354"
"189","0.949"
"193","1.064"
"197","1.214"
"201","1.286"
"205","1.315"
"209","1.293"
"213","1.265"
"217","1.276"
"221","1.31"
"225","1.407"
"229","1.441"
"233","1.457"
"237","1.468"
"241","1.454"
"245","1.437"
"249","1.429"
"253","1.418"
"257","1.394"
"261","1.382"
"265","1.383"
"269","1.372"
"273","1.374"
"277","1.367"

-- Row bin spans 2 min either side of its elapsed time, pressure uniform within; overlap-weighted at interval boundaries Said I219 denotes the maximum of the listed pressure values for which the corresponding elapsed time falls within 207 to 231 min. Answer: 1.441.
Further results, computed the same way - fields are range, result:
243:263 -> 1.437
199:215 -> 1.315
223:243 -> 1.468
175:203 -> 1.286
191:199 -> 1.214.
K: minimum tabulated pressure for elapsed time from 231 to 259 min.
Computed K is 1.394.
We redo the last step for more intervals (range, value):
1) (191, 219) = 1.064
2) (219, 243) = 1.31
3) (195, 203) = 1.214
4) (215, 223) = 1.276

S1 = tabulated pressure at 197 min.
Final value 1.214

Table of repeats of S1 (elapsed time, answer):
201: 1.286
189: 0.949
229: 1.441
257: 1.394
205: 1.315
